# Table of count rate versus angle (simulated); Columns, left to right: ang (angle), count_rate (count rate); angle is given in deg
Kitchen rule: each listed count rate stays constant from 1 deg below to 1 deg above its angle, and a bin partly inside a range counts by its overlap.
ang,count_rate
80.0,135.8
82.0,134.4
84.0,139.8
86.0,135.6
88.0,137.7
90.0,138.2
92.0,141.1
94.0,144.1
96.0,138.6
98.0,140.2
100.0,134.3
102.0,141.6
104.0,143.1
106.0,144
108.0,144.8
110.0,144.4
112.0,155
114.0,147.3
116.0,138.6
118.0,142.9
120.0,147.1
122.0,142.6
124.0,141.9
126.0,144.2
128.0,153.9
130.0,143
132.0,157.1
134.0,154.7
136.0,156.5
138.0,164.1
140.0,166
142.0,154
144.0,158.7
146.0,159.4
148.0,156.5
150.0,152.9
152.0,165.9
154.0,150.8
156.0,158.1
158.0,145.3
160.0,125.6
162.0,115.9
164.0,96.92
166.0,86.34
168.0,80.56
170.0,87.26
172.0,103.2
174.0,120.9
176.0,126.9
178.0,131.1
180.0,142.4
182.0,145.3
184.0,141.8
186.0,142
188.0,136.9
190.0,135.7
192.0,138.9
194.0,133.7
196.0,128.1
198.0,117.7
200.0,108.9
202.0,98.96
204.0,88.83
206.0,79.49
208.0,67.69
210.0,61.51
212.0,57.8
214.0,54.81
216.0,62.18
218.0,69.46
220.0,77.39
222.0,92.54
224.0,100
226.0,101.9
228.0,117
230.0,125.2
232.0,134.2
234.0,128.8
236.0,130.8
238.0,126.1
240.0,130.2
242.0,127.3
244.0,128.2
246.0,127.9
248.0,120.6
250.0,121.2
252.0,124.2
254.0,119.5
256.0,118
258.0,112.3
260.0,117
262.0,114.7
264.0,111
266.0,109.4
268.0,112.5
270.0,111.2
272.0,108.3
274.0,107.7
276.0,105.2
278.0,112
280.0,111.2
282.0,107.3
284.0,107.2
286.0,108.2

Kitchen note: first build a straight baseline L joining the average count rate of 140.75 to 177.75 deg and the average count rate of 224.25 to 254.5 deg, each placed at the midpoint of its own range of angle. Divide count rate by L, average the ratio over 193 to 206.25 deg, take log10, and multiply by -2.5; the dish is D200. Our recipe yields 0.16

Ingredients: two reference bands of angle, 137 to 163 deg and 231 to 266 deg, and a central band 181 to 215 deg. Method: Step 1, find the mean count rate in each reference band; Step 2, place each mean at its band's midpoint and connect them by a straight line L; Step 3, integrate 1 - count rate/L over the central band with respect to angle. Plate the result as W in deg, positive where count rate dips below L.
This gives 7.43 deg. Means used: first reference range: 152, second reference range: 123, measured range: 108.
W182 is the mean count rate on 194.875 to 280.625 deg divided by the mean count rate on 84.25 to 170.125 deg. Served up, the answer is 0.8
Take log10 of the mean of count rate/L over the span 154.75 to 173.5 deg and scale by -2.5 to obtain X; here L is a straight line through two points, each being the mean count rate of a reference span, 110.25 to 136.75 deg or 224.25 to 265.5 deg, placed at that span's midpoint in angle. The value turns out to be 0.238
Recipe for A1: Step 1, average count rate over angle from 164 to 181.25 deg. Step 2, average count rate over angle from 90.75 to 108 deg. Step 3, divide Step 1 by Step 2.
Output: 0.78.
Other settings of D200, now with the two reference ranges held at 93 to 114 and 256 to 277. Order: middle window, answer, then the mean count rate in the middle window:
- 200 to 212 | 0.47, 80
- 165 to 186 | 0.10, 118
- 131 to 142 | -0.16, 159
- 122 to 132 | -0.06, 147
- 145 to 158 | -0.17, 156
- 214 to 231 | 0.30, 91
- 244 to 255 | -0.08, 123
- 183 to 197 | -0.09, 137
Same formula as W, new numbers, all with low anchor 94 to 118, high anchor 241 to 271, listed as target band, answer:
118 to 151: -3.53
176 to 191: -0.95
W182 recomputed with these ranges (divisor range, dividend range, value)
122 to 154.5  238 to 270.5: 0.77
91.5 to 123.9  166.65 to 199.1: 0.88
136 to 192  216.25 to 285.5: 0.83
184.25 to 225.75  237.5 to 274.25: 1.20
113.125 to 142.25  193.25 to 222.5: 0.57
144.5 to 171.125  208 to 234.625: 0.69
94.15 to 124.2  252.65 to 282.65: 0.78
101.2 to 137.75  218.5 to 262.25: 0.80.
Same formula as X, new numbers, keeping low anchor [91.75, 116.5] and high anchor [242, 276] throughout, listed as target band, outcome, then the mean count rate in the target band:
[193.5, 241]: 0.23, 99.4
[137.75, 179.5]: 0.01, 133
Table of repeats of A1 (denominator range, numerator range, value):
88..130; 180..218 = 0.74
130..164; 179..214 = 0.74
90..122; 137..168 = 0.99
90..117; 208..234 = 0.62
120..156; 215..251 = 0.73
